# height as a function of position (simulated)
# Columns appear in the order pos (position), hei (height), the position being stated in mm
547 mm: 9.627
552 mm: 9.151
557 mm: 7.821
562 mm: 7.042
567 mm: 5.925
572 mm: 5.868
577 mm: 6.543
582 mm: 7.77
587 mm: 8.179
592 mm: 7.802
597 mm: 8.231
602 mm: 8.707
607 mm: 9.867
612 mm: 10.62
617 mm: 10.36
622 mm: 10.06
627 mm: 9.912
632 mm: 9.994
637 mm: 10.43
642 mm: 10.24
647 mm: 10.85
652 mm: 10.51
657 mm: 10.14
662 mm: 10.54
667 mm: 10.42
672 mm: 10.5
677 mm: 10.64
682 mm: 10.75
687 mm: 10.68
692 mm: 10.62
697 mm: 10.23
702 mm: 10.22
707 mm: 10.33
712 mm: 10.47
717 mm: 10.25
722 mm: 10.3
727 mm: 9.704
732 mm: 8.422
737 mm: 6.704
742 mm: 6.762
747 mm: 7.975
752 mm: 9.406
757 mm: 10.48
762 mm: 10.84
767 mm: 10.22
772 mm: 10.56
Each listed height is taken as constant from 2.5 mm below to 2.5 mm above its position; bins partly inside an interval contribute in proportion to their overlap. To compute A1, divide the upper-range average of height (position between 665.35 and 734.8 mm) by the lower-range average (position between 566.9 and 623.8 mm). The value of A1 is 1.2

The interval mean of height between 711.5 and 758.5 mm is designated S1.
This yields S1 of 8.96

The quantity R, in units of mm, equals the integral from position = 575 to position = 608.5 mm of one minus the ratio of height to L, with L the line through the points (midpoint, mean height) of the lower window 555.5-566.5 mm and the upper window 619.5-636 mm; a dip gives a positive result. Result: 1.4 mm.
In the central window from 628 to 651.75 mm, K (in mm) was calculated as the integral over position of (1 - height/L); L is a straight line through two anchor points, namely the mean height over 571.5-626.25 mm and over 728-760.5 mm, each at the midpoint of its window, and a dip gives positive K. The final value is -4.8 mm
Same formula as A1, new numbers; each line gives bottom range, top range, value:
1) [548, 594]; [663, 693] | 1.43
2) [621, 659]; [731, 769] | 0.86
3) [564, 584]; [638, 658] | 1.61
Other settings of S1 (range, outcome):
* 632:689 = 10.5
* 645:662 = 10.5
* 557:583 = 6.68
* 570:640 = 8.91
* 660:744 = 9.87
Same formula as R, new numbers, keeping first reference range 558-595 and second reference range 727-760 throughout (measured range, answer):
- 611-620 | -3.73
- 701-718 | -4.53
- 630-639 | -3.18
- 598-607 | -2.06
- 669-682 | -4.48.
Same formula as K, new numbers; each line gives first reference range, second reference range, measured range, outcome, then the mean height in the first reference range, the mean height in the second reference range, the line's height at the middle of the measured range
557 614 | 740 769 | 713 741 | 0.1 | 7.84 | 9.31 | 9.07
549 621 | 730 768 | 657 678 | -4.9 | 8.19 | 8.8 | 8.5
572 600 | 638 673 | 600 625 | -3.7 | 7.56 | 10.5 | 8.66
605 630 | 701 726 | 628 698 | -1.6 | 10.2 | 10.3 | 10.2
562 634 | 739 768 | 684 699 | -2.7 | 8.5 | 9.19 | 8.91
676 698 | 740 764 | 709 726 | -0.7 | 10.6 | 9.1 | 9.9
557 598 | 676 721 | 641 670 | -3.7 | 7.17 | 10.5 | 9.29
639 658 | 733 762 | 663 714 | -4.4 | 10.5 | 8.5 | 9.67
